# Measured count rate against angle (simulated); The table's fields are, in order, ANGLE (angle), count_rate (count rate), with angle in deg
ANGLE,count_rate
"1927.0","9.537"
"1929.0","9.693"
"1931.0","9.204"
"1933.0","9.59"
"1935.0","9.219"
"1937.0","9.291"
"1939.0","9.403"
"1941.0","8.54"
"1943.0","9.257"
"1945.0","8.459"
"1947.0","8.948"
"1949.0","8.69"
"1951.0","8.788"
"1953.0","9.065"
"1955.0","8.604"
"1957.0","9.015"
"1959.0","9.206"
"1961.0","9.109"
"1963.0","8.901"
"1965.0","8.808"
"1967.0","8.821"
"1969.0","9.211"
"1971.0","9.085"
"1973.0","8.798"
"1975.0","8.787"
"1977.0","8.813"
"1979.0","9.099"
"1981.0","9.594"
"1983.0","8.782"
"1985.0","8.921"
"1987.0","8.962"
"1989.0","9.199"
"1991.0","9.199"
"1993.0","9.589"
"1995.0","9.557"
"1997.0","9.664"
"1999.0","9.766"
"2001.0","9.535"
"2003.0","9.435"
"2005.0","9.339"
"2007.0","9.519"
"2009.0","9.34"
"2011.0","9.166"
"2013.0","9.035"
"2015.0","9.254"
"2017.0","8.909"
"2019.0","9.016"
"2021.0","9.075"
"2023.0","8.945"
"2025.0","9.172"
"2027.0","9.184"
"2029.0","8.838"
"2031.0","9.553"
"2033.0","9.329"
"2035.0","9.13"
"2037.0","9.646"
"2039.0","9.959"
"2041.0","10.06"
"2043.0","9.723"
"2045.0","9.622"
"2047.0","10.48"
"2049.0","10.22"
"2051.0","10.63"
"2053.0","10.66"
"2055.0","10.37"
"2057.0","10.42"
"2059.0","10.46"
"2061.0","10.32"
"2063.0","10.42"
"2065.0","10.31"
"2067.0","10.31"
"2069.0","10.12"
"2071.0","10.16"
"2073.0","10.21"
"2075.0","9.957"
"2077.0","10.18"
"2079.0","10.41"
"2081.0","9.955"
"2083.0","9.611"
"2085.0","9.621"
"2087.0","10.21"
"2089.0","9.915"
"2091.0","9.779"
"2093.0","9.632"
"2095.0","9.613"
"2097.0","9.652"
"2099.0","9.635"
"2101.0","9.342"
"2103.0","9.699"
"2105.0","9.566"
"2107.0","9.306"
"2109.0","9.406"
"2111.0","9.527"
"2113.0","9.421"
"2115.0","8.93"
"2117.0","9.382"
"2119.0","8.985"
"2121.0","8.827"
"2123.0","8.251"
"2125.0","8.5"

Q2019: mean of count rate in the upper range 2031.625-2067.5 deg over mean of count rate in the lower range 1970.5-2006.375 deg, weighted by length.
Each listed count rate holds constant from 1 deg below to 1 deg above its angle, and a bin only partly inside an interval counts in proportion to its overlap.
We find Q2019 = 1.09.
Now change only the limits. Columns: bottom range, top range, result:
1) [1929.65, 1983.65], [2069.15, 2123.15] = 1.07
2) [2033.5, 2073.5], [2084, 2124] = 0.93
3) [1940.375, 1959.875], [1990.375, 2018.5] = 1.06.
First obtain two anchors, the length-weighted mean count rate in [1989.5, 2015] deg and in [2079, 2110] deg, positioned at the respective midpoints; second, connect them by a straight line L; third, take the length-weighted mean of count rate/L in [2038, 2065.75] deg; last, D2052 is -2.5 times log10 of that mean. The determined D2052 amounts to -0.08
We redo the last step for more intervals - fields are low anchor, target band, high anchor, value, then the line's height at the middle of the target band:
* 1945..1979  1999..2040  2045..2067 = 0.060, 9.81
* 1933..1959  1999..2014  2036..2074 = 0.034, 9.66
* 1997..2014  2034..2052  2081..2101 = -0.044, 9.55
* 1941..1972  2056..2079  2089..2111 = -0.093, 9.43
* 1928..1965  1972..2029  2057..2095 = 0.033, 9.48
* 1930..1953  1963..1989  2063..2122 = 0.026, 9.19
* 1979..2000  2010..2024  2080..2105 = 0.043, 9.42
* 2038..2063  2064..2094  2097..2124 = -0.026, 9.78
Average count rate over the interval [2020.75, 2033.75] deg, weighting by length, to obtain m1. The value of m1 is 9.16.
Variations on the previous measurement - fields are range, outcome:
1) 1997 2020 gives 9.32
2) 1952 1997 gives 9.06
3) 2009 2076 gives 9.77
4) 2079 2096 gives 9.83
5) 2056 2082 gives 10.2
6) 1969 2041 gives 9.25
